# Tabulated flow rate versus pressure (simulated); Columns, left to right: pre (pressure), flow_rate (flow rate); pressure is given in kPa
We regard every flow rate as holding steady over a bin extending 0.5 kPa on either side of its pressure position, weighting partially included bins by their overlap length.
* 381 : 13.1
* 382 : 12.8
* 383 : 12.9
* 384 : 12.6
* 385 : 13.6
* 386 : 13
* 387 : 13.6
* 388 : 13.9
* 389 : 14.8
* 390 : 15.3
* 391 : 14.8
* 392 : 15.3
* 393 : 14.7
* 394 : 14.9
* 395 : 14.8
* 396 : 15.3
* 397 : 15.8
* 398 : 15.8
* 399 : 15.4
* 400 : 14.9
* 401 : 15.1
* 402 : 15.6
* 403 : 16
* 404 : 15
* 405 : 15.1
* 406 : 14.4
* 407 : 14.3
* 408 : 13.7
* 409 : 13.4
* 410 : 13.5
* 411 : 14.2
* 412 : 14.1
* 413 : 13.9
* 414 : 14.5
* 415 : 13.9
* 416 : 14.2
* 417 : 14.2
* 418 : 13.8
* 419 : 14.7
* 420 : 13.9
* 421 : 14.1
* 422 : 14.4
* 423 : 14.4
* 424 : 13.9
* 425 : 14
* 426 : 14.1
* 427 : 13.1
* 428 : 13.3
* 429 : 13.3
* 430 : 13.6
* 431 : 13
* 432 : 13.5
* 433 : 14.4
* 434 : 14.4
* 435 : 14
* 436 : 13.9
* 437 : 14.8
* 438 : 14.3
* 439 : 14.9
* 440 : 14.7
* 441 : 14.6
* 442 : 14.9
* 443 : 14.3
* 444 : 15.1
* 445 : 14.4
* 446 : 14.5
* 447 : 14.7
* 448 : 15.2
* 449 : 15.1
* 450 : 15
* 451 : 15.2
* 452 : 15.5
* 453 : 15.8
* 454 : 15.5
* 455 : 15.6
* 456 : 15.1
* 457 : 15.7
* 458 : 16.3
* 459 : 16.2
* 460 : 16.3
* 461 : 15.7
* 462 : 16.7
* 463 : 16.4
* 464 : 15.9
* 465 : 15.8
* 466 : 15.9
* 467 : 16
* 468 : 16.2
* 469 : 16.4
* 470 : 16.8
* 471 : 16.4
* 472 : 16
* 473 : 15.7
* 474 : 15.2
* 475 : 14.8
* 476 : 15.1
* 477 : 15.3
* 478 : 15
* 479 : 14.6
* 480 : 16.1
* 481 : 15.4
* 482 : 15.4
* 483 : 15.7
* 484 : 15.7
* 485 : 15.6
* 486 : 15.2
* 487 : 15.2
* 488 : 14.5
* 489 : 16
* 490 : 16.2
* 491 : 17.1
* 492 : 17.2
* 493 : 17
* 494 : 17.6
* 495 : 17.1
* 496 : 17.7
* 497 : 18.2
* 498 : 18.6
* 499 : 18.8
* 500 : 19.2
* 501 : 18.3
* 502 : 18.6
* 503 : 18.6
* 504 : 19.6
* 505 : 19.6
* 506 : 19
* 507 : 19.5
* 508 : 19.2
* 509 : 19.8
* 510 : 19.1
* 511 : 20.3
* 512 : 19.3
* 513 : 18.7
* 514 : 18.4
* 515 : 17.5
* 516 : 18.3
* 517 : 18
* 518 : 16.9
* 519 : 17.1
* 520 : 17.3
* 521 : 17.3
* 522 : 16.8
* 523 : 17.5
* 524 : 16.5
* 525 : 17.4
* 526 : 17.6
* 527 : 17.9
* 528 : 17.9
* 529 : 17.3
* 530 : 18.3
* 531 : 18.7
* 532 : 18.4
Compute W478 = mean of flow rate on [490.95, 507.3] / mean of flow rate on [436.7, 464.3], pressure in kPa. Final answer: 1.2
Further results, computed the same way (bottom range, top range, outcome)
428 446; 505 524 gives 1.29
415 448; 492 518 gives 1.31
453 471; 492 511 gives 1.16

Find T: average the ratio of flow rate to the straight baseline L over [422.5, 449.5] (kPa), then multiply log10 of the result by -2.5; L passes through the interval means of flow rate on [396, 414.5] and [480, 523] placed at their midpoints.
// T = 0.10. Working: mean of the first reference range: 14.7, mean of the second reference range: 17.6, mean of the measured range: 14.2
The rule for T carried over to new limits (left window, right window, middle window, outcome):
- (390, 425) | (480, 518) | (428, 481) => 0.070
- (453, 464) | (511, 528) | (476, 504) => 0.013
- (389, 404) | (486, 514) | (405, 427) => 0.124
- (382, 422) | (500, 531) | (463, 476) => 0.053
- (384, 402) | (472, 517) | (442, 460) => 0.062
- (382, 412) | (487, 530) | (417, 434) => 0.112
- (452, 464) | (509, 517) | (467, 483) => 0.078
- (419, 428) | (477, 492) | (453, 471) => -0.072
